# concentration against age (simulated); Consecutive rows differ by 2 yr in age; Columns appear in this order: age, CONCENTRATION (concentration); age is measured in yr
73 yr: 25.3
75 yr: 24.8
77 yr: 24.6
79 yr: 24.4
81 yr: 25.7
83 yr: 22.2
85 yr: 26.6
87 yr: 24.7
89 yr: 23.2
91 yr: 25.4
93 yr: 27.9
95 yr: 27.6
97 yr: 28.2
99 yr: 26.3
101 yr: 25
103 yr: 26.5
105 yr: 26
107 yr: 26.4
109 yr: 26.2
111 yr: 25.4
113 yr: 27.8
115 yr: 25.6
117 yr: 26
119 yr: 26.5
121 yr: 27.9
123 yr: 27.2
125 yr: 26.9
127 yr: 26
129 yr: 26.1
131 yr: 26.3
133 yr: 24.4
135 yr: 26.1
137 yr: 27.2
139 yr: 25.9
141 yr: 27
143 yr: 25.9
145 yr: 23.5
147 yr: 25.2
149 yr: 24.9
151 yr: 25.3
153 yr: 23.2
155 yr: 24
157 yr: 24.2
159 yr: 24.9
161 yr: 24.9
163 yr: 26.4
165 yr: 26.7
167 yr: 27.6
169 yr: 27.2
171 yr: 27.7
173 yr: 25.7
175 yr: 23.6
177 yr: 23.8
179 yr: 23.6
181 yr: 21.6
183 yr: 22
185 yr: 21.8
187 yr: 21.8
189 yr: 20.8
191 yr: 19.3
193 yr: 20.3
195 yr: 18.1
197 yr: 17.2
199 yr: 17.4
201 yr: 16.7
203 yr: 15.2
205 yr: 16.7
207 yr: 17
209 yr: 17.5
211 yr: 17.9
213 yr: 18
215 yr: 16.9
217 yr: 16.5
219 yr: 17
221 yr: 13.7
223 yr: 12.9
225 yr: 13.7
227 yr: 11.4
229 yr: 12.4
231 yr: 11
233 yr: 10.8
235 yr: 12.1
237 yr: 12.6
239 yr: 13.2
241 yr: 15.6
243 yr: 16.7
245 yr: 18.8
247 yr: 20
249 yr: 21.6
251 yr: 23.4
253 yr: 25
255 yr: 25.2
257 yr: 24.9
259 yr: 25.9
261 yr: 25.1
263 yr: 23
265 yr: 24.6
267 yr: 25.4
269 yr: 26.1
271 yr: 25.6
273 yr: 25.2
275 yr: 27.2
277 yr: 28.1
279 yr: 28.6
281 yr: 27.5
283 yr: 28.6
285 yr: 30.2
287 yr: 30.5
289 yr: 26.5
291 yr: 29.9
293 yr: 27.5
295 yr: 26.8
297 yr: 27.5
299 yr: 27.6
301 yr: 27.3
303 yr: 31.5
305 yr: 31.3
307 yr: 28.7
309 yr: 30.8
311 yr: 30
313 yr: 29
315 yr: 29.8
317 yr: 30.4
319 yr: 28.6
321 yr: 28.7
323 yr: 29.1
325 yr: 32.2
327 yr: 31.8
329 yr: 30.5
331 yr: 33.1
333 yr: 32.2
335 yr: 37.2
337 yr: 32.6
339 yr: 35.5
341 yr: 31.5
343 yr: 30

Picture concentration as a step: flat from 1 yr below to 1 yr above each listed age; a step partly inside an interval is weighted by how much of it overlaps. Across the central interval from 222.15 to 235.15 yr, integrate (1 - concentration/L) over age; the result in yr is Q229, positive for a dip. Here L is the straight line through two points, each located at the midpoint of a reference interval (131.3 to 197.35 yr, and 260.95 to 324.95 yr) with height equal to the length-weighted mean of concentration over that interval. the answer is 7.0 yr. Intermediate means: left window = 24.1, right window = 28.1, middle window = 12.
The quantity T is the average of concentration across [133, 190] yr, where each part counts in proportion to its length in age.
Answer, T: 24.7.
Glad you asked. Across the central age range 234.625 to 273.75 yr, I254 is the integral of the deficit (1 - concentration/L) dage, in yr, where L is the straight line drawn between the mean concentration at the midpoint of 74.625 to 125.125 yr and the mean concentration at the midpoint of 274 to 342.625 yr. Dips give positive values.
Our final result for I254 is 9.9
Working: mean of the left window 26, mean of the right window 30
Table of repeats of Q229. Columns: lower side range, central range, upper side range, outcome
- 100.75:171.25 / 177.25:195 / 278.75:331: 3.7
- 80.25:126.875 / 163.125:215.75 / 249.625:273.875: 9.3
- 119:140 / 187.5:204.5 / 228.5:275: 3.7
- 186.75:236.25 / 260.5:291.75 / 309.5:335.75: -2.9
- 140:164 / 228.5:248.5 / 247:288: 8.7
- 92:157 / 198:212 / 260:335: 5.3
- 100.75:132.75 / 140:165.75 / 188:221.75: -2.7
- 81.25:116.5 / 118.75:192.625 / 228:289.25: -0.7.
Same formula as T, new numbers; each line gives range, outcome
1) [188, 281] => 19.3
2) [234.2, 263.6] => 20.2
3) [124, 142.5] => 26.2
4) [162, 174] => 26.9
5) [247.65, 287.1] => 25.9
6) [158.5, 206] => 22.1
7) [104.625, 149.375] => 26.1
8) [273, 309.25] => 28.5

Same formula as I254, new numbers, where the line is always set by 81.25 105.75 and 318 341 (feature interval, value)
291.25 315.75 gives 1.8 yr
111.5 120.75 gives -0.1 yr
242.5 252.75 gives 3.2 yr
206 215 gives 3.5 yr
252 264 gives 2.1 yr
